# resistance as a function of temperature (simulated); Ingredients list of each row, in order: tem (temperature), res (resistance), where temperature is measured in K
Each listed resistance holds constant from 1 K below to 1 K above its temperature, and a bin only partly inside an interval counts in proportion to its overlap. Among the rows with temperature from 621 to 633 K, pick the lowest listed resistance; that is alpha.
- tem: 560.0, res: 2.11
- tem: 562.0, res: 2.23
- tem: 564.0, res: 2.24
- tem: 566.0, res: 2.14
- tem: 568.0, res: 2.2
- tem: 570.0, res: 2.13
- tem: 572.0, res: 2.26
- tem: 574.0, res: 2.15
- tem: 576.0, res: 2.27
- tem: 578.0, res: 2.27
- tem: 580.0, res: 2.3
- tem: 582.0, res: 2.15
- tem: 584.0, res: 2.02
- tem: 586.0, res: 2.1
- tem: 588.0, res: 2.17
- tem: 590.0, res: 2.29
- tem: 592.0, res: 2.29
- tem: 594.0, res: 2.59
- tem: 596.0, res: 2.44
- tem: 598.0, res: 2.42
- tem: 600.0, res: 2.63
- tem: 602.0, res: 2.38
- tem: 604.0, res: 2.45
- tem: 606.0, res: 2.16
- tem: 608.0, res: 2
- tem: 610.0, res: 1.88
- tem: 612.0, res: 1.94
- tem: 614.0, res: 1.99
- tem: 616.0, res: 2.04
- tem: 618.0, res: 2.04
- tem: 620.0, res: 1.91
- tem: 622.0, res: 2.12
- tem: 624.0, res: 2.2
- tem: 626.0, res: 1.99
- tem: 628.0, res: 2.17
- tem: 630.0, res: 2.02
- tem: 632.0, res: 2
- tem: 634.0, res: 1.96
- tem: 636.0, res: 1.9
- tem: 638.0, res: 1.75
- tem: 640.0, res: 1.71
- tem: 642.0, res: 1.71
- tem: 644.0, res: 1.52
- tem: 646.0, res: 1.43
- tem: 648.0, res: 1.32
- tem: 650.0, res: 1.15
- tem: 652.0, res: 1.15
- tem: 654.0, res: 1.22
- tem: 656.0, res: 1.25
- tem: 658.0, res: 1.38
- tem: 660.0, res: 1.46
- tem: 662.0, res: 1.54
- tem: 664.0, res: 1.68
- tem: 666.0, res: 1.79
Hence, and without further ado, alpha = 1.99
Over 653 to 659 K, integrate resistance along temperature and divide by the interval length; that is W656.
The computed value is 1.28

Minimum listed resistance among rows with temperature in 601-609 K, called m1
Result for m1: 2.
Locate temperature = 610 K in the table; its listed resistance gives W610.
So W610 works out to 1.88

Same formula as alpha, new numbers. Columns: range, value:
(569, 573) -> 2.13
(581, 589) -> 2.02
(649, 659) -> 1.15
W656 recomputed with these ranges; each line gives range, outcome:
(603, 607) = 2.31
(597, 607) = 2.41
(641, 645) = 1.61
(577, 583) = 2.24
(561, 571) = 2.19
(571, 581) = 2.25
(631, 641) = 1.86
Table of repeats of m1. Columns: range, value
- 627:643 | 1.71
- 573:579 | 2.15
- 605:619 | 1.88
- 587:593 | 2.17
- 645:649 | 1.32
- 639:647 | 1.43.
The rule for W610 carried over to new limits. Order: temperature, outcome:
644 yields 1.52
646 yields 1.43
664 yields 1.68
